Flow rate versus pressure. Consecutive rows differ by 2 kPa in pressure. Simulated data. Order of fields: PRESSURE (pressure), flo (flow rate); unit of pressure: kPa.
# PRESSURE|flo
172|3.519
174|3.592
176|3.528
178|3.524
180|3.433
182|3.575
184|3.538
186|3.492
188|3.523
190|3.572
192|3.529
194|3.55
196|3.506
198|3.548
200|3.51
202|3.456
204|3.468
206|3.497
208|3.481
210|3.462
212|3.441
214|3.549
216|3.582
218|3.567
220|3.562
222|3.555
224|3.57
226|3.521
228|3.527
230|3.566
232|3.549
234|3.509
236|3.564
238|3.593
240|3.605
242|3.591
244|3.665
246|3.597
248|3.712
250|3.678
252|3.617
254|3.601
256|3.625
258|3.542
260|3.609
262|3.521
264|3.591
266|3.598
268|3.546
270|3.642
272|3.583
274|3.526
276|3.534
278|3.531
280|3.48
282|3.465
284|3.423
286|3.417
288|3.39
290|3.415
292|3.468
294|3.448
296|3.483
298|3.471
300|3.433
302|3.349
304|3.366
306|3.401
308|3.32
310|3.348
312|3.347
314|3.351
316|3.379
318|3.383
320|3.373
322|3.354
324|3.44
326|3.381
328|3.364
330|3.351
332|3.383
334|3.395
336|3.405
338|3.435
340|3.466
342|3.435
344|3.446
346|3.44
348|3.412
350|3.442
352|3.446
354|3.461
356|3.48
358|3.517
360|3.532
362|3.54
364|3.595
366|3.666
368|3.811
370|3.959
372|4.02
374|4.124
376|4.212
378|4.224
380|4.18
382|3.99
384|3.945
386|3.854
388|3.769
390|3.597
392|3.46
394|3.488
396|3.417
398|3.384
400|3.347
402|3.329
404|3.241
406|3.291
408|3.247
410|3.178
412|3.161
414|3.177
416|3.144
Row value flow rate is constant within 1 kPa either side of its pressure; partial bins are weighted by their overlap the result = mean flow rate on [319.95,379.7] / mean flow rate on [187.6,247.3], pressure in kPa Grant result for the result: 1.01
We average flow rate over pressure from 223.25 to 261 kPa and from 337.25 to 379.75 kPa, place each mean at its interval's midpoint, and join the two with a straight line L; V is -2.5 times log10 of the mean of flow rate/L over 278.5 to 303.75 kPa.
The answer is 0.06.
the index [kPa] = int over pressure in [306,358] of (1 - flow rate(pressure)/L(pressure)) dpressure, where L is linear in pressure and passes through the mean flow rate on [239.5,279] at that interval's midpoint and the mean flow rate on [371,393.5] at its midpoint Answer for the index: 5.36 kPa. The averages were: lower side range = 3.6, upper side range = 3.93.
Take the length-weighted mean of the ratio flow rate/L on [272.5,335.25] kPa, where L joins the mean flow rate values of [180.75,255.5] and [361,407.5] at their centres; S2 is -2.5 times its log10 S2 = 0.068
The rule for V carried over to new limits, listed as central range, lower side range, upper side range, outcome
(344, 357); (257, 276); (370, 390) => 0.13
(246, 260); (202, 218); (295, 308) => -0.05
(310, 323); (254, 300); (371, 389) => 0.11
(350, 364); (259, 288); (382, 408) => 0.01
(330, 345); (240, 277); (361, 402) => 0.09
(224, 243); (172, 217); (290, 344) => -0.02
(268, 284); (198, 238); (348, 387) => 0.03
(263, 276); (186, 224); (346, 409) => 0.00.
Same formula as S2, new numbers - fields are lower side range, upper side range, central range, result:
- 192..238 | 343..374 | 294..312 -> 0.05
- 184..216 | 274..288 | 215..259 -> -0.03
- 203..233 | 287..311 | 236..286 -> -0.03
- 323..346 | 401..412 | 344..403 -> -0.11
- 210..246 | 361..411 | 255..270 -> 0.00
